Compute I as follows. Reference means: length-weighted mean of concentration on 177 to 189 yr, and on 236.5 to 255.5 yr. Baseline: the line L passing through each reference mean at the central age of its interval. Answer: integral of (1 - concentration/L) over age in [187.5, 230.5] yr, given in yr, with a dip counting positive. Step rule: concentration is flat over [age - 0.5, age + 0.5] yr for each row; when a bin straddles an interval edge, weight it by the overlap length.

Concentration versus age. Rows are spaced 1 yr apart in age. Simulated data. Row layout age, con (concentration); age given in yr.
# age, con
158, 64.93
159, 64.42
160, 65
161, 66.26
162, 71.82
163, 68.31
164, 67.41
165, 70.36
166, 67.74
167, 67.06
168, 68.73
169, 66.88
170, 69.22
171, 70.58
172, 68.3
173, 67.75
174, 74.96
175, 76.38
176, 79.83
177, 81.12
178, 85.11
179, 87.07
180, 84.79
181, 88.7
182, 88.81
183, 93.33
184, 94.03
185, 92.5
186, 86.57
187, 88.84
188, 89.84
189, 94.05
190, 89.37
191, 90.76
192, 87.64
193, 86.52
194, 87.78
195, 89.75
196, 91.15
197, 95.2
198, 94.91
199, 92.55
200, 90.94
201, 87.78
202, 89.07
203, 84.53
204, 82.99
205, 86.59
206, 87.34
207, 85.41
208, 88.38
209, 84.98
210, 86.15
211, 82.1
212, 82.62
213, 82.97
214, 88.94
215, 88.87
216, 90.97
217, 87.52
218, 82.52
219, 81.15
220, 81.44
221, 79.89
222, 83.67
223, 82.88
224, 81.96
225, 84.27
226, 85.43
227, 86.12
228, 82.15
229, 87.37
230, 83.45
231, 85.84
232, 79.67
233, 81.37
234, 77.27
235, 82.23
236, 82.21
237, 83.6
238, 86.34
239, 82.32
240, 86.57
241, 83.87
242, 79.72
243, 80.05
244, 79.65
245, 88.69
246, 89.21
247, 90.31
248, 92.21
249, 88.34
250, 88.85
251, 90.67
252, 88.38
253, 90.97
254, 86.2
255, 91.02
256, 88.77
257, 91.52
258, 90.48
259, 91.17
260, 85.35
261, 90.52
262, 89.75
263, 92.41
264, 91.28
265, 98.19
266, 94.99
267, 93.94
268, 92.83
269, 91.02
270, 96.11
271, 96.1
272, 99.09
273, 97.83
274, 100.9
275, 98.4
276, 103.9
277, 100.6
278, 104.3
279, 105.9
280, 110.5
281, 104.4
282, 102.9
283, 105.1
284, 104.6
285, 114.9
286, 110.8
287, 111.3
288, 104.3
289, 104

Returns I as 0.6 yr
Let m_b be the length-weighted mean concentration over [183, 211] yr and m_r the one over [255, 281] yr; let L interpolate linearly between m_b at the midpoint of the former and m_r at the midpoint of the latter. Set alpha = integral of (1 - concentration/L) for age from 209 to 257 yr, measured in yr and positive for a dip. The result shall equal 3.9 yr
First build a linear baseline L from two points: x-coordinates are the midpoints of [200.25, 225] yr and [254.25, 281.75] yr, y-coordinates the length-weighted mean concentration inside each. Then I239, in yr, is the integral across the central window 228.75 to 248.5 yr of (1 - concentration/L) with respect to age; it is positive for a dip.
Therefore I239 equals 1.34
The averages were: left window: 85.1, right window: 95.9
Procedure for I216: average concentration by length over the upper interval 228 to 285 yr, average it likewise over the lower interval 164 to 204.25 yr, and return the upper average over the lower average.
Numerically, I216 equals 1.10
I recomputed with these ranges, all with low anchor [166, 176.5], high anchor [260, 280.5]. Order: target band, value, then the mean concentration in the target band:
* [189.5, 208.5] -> -2.6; 88.9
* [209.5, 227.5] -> -0.2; 84.4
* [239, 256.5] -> 0.8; 87.1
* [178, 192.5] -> -2.9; 89.6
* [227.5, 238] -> 0.5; 82.7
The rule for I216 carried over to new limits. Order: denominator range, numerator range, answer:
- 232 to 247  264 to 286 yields 1.21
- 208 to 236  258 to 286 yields 1.17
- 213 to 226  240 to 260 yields 1.04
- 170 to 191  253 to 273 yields 1.10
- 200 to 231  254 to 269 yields 1.07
